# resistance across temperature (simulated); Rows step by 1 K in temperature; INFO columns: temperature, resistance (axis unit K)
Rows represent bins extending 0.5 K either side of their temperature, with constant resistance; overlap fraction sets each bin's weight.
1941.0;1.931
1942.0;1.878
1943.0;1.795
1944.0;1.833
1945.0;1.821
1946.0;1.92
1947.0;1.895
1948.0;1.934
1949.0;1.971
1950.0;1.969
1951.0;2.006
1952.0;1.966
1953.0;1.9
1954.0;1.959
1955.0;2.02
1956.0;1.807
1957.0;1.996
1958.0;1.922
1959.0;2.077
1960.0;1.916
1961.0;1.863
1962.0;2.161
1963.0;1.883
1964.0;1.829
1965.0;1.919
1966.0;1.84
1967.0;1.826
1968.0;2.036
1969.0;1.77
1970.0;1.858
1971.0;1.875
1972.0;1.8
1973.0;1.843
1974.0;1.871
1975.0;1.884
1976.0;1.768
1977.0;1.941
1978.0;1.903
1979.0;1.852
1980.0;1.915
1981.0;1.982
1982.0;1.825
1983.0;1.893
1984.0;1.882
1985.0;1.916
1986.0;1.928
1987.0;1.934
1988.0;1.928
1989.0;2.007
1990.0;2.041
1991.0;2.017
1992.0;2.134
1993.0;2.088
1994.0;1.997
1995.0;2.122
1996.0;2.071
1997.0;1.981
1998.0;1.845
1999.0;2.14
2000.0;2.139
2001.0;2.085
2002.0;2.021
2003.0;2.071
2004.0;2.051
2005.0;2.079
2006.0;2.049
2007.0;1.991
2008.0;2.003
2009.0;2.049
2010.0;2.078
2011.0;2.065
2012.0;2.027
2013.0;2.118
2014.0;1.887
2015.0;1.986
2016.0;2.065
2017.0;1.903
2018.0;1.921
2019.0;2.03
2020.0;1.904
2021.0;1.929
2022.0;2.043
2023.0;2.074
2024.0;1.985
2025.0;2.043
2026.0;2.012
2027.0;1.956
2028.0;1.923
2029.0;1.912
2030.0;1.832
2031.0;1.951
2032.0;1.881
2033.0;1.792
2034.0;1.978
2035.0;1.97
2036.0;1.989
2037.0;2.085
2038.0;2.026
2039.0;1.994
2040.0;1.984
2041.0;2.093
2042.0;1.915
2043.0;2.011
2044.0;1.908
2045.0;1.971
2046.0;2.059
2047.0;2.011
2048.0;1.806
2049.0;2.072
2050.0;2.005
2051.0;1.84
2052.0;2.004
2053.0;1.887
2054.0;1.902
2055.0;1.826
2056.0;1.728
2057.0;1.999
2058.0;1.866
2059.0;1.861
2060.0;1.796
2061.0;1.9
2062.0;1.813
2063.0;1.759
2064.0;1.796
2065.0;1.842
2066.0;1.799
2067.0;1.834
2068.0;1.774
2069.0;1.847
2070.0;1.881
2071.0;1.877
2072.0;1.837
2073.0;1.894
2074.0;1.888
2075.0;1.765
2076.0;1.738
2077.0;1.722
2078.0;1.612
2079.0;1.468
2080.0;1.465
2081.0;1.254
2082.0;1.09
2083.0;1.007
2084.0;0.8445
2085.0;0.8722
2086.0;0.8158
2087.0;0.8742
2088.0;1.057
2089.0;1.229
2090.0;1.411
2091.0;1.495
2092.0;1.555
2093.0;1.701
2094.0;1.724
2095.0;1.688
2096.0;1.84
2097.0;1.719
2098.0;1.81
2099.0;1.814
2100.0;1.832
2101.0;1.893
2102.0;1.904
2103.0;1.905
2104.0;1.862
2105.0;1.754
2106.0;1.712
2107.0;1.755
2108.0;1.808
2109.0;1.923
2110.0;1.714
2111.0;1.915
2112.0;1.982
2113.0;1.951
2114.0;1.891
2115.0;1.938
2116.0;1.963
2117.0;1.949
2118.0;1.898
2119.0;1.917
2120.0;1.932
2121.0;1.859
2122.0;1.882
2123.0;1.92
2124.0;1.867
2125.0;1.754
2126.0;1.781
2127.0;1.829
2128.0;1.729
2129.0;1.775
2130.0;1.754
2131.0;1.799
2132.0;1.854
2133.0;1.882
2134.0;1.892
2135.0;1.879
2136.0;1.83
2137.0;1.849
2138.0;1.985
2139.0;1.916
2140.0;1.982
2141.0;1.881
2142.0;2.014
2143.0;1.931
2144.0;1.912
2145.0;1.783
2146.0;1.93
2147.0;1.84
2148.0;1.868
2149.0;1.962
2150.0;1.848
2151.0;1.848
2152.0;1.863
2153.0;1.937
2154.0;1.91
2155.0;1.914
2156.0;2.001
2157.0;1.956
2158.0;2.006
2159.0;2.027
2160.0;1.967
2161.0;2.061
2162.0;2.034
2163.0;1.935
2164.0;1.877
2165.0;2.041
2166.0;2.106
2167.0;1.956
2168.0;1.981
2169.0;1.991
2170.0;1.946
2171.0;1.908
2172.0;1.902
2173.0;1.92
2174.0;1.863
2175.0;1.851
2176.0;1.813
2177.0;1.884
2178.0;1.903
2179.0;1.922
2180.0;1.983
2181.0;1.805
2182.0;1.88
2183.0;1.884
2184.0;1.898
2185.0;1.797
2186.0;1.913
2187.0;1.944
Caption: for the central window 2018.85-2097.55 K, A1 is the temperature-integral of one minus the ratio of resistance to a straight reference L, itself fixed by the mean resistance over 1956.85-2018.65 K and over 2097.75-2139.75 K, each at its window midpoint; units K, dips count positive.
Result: 6.0 K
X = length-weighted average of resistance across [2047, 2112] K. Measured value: 1.69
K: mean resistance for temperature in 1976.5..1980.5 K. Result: 1.9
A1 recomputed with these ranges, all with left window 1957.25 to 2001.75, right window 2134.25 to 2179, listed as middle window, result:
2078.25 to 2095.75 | 5.91 K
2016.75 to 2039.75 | -0.28 K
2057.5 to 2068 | 0.61 K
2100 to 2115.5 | 0.58 K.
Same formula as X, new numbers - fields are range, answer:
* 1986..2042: 2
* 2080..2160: 1.75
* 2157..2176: 1.96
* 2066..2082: 1.71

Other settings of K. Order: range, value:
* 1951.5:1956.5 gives 1.93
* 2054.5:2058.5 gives 1.85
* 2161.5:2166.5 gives 2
